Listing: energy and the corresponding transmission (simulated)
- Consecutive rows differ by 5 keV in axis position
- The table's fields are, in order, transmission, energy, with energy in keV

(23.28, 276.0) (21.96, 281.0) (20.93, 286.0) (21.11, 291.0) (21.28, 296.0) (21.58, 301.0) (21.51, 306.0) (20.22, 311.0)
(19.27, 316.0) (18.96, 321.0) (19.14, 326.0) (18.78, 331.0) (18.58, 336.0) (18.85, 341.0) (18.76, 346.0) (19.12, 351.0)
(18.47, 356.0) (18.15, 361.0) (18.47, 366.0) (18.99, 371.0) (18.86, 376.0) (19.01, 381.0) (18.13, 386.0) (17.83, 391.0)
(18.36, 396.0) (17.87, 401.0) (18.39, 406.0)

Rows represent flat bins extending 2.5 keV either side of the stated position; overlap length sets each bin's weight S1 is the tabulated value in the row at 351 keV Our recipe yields 19.12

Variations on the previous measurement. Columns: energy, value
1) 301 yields 21.58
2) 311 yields 20.22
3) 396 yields 18.36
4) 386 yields 18.13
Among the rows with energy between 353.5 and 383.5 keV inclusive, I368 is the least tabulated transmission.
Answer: 18.15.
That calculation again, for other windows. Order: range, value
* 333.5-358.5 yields 18.47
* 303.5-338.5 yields 18.58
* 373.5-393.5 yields 17.83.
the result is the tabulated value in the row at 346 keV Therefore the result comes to 18.76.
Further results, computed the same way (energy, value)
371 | 18.99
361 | 18.15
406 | 18.39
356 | 18.47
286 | 20.93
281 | 21.96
